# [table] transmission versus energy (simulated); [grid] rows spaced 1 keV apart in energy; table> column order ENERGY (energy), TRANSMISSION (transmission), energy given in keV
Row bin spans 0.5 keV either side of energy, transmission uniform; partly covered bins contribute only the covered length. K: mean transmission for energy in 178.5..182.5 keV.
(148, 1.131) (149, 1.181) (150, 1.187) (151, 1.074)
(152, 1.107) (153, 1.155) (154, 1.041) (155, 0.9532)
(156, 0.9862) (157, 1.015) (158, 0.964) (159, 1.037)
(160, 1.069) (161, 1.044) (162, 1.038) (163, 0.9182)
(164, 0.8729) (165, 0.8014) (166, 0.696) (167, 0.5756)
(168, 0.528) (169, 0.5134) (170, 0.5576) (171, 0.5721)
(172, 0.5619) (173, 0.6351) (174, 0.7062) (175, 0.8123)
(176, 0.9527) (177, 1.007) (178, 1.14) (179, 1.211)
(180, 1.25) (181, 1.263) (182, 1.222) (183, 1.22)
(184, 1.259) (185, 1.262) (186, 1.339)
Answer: 1.24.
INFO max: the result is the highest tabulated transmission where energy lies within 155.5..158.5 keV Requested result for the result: 1.015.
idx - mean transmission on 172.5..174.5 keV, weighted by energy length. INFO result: 0.671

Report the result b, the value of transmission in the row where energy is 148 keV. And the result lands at 1.131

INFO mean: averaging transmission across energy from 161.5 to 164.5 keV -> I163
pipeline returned 0.943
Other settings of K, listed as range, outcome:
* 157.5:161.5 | 1.03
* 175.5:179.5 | 1.08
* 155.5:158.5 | 0.988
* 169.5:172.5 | 0.564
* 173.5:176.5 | 0.824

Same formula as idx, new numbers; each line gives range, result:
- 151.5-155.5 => 1.06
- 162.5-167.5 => 0.773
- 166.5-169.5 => 0.539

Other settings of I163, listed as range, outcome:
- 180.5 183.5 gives 1.24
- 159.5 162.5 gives 1.05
